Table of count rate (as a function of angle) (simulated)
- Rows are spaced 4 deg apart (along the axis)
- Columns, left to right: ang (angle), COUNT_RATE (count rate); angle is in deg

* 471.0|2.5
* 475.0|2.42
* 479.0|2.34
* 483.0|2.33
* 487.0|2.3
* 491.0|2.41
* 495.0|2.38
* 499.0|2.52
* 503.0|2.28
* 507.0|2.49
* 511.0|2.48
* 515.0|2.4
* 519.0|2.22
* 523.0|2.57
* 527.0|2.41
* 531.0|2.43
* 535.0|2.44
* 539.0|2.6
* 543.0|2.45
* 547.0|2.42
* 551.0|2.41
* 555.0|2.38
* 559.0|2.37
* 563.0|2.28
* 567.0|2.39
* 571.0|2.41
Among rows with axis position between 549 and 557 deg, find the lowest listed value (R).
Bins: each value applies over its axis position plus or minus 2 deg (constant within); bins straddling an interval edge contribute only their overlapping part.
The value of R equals 2.38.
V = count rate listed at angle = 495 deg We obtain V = 2.38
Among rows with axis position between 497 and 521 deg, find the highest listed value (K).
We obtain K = 2.52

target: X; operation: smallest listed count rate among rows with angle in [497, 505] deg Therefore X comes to 2.28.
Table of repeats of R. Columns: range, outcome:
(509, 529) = 2.22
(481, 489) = 2.3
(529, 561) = 2.37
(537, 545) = 2.45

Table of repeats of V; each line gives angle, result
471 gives 2.5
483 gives 2.33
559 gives 2.37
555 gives 2.38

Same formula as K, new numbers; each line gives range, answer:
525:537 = 2.44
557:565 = 2.37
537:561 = 2.6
